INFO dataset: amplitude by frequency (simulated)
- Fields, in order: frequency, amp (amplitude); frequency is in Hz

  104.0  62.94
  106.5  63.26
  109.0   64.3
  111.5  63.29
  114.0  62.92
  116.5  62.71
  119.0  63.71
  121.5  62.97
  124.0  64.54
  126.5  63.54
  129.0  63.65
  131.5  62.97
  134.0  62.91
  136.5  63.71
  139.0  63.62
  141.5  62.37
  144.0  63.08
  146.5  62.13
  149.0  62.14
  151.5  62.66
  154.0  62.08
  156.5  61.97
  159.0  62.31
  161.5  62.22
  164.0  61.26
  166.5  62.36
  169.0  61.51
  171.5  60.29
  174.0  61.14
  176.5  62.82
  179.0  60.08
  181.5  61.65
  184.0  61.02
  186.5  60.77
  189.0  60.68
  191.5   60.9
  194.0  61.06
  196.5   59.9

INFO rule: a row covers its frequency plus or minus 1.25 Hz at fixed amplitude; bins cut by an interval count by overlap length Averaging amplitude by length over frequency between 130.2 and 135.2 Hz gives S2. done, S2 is 62.9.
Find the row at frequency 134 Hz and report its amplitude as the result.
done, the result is 62.91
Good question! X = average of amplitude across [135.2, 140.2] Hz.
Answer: 63.7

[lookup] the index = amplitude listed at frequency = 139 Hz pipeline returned 63.62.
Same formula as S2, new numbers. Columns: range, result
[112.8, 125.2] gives 63.4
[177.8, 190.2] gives 60.8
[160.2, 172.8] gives 61.5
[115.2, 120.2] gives 63.2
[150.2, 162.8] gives 62.2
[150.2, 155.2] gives 62.4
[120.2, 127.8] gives 63.7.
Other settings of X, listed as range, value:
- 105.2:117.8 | 63.3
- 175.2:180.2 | 61.5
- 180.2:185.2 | 61.3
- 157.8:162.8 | 62.3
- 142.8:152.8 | 62.5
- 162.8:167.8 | 61.8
